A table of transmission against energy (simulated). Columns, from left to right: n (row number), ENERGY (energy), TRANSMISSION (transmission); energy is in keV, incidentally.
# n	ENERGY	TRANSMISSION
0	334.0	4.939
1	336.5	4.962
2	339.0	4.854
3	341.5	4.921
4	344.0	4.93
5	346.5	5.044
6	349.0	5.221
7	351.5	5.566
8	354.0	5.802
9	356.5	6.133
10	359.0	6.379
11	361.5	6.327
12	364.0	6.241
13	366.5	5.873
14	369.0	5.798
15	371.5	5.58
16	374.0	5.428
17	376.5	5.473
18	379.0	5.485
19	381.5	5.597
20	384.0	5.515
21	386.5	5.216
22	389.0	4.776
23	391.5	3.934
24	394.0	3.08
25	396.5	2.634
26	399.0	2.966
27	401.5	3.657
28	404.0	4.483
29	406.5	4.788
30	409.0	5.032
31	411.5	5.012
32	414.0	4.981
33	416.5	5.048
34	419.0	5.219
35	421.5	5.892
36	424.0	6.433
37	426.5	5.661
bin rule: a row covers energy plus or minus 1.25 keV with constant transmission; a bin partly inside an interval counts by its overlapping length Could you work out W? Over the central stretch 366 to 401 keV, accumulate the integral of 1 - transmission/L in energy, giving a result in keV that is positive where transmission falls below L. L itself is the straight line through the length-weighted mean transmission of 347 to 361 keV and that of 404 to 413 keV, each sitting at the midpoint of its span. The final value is 3.8 keV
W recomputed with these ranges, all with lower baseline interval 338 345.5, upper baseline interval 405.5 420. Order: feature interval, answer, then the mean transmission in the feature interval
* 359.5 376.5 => -3.2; 5.87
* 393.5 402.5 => 3.5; 3.07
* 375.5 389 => -1.2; 5.39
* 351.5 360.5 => -2.0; 6.04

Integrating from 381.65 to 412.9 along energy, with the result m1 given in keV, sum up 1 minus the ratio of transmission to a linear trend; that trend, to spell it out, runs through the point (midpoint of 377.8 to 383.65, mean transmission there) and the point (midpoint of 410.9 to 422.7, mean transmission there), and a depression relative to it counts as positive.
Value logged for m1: 6.3 keV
